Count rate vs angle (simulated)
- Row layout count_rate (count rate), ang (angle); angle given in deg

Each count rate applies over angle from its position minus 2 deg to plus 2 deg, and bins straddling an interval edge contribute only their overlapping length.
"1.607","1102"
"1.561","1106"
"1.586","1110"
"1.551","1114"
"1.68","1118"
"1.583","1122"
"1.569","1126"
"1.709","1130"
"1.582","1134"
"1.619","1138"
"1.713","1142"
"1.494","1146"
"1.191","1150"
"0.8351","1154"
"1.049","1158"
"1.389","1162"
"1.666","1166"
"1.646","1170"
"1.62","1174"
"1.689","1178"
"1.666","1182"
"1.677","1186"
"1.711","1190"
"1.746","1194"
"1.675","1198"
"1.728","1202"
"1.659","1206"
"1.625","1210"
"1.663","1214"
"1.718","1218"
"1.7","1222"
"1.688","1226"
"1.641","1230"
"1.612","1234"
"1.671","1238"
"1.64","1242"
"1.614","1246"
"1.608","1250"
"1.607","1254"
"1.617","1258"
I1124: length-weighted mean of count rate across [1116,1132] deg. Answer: 1.64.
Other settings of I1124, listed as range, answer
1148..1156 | 1.01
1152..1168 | 1.23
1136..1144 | 1.67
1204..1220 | 1.67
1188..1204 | 1.71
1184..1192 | 1.69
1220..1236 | 1.66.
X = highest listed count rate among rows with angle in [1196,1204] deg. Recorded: 1.728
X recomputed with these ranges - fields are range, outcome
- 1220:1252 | 1.7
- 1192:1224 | 1.746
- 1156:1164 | 1.389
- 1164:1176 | 1.666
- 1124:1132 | 1.709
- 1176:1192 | 1.711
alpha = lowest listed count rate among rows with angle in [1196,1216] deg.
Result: 1.625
